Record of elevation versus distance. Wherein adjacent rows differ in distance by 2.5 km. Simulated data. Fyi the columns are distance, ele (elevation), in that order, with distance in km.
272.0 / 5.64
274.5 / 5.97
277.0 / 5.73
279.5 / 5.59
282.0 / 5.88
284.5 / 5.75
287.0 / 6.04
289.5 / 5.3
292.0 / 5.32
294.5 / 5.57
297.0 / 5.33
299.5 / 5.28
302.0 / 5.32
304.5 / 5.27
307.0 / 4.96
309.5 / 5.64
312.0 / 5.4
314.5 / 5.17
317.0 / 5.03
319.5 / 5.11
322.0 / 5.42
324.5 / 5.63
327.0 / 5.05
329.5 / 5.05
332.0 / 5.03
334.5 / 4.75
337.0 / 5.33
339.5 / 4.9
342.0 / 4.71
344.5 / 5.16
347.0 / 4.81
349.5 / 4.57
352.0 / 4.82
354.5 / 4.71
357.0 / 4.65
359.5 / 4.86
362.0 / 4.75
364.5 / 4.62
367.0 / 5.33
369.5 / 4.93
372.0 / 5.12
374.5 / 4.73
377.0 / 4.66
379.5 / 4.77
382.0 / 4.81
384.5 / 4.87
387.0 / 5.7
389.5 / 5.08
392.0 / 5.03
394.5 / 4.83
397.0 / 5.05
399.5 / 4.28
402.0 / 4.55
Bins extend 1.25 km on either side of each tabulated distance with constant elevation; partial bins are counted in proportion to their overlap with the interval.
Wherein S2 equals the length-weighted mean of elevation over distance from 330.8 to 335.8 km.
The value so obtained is 4.89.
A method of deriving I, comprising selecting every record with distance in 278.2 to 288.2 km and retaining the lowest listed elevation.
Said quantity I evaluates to 5.59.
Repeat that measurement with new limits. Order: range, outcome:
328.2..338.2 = 4.75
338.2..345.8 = 4.71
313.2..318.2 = 5.03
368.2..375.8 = 4.73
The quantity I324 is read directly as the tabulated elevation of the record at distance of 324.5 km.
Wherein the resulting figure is 5.63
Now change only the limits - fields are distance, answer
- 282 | 5.88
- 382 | 4.81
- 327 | 5.05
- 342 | 4.71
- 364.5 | 4.62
